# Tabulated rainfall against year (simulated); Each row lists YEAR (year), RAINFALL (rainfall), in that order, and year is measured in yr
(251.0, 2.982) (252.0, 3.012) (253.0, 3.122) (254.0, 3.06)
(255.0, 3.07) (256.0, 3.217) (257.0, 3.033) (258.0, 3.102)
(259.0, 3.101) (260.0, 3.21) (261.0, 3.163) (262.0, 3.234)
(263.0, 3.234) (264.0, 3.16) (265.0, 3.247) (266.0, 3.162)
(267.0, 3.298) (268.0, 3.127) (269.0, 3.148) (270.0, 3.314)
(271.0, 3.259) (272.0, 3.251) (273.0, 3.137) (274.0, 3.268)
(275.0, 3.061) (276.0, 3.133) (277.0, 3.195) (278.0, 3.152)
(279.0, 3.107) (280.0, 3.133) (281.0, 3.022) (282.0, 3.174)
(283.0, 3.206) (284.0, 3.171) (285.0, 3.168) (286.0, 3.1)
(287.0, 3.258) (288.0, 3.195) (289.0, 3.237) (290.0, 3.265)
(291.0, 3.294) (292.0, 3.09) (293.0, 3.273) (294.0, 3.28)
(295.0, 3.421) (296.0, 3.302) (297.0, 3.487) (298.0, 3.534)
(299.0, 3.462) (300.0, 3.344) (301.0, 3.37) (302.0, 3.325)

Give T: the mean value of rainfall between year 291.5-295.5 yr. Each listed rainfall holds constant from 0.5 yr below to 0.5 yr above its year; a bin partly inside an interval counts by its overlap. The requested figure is 3.27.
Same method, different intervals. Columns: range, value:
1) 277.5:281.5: 3.1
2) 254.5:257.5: 3.11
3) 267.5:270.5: 3.2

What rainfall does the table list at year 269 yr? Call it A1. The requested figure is 3.148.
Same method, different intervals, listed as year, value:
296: 3.302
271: 3.259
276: 3.133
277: 3.195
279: 3.107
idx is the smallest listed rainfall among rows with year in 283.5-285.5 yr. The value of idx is 3.168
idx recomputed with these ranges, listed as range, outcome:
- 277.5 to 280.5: 3.107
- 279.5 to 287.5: 3.022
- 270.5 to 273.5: 3.137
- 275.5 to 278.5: 3.133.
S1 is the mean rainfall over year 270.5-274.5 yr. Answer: 3.23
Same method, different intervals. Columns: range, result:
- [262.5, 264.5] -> 3.2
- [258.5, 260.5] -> 3.16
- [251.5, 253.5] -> 3.07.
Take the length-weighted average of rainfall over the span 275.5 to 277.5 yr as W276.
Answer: 3.16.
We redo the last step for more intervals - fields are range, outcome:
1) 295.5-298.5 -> 3.44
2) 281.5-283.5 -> 3.19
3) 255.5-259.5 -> 3.11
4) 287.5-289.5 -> 3.22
